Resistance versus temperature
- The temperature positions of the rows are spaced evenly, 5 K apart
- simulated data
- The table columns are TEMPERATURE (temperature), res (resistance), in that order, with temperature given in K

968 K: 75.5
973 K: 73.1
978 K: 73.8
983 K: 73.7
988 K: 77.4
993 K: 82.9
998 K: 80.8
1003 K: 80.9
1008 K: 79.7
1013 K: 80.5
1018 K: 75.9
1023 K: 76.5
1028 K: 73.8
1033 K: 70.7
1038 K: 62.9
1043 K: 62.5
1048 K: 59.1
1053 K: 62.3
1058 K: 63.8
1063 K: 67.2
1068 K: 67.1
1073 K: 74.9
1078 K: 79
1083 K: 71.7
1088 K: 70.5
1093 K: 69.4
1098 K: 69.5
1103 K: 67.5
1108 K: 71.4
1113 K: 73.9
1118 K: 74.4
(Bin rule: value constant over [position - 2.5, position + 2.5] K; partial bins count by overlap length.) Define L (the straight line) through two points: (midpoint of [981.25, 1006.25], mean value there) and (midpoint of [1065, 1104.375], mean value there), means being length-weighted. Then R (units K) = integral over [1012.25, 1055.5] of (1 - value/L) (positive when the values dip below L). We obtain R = 4.0 K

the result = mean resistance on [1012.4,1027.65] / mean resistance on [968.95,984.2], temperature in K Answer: 1.0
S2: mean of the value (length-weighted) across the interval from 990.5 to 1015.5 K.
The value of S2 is 81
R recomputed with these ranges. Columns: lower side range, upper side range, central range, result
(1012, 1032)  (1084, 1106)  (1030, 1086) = 4.0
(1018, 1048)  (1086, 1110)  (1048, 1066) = 1.4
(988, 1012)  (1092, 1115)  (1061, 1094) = 0.6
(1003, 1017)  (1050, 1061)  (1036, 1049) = 1.2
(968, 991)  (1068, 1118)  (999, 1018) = -1.5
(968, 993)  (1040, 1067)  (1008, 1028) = -2.4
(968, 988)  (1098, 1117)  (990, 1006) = -1.6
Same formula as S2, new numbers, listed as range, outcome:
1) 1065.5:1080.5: 73.7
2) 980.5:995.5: 78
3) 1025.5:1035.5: 72.2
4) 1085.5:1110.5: 69.7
